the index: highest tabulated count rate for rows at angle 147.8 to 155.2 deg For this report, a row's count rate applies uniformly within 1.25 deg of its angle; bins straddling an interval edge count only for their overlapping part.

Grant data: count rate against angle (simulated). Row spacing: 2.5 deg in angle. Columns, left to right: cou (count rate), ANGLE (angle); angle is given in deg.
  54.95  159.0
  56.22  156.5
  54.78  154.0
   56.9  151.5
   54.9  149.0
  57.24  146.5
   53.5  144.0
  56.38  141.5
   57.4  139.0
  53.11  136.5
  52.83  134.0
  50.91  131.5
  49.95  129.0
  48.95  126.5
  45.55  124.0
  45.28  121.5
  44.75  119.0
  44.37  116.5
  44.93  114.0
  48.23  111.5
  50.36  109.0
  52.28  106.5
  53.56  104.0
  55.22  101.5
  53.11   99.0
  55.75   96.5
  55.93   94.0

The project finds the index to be 56.9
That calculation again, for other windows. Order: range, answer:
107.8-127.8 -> 50.36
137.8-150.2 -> 57.4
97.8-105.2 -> 55.22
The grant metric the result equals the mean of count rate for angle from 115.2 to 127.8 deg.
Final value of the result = 45.8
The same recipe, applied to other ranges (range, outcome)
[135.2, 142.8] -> 55.6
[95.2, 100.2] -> 54.5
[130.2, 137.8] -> 52.3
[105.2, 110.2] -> 51.4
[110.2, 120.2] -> 45.6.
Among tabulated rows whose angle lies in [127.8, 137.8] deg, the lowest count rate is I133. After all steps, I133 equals 49.95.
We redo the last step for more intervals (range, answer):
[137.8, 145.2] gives 53.5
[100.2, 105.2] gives 53.56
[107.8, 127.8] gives 44.37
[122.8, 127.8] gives 45.55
